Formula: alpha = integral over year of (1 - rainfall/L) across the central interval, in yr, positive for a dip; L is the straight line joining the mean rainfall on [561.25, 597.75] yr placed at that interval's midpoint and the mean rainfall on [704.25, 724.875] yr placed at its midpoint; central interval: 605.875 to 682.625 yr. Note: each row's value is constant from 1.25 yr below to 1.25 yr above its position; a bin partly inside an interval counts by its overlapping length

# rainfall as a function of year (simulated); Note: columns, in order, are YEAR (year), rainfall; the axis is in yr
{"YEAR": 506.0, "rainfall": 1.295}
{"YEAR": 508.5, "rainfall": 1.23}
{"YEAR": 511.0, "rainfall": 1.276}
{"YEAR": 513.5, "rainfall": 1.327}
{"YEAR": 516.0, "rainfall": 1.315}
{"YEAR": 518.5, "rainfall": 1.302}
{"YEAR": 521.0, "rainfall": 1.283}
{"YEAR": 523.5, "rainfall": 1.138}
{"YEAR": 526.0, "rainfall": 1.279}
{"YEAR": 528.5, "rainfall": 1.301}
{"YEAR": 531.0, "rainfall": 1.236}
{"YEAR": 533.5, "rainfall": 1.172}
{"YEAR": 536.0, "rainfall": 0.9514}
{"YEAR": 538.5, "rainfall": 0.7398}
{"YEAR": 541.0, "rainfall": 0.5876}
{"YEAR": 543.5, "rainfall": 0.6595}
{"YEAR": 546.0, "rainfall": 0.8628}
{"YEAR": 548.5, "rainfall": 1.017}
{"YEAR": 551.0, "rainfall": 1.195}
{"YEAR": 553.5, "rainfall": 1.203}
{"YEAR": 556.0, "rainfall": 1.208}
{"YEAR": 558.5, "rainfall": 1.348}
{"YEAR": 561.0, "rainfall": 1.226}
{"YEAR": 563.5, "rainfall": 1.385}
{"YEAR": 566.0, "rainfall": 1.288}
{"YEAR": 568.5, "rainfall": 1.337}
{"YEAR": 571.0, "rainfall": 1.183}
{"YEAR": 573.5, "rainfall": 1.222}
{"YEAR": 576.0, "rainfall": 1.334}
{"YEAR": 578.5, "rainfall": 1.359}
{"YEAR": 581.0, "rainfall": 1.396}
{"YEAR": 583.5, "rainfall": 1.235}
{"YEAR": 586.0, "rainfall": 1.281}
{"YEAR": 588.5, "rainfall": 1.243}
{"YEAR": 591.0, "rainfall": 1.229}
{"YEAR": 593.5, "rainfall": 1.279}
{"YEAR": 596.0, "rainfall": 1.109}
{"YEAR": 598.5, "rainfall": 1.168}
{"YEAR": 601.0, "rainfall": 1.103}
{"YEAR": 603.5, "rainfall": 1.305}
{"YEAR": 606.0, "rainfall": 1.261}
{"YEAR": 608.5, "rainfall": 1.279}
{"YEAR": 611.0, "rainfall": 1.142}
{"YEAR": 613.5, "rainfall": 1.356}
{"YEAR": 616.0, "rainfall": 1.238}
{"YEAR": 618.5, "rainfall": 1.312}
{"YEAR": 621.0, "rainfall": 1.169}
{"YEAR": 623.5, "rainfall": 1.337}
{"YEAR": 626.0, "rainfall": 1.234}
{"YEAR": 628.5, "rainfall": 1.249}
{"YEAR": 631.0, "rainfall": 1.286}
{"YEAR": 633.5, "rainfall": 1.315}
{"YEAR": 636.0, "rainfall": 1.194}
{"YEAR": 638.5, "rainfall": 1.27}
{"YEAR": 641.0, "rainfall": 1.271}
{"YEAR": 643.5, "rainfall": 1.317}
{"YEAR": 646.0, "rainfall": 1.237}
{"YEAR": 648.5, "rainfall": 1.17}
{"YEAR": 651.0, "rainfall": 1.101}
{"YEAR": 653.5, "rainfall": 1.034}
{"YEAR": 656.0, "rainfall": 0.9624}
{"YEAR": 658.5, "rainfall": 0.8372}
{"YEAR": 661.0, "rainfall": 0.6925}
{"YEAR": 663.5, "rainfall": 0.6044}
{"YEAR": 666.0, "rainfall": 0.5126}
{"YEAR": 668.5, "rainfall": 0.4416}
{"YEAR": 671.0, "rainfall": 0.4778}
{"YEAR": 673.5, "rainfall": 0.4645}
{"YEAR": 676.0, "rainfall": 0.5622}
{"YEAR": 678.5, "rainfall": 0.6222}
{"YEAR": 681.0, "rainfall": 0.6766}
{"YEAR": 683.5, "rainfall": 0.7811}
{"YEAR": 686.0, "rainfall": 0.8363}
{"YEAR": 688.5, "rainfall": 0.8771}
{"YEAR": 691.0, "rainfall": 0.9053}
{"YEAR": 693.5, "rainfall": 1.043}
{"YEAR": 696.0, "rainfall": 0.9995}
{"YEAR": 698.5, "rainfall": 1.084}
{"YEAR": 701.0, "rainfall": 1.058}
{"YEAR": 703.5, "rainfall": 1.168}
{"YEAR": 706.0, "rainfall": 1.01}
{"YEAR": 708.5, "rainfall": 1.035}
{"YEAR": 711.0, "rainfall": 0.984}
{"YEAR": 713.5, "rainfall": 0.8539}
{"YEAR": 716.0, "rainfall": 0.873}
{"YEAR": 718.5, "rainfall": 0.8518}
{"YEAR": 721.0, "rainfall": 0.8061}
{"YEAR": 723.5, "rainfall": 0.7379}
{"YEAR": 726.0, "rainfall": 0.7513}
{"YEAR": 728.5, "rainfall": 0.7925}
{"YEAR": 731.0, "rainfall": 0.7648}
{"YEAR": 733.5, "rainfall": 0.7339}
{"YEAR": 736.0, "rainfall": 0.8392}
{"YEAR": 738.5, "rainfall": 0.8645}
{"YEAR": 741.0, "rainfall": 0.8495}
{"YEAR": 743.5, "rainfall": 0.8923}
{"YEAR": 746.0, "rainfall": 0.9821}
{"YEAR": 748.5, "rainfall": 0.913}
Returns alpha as 6.42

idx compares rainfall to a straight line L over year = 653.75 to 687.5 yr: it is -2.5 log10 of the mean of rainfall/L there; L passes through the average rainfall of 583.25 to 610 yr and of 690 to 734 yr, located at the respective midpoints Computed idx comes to 0.474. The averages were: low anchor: 1.23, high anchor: 0.917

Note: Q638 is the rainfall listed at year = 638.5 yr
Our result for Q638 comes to 1.27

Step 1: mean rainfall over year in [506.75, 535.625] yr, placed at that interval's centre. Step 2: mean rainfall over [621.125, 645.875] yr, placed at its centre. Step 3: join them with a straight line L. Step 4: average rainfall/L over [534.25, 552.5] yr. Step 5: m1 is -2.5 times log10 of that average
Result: 0.39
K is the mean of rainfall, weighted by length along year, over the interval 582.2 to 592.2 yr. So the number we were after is 1.25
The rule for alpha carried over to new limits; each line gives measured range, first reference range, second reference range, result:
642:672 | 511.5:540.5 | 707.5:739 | 2.6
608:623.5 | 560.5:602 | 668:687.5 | -3.4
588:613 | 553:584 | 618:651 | 1.1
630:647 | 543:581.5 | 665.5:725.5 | -4.9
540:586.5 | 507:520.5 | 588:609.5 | 2.6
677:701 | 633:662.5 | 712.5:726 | 1.5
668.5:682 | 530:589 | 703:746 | 5.7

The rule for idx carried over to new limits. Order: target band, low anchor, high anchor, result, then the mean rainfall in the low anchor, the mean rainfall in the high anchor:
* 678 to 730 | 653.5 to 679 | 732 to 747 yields -0.20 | 0.638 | 0.857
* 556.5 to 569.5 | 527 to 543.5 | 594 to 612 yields -0.22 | 0.977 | 1.2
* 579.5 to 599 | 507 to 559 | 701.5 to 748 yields -0.18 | 1.12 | 0.881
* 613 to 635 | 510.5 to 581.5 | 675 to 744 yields -0.23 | 1.17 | 0.867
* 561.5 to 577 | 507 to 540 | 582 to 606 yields -0.07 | 1.19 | 1.22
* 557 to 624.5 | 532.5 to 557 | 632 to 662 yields -0.22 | 0.955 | 1.12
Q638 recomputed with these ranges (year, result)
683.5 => 0.7811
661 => 0.6925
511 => 1.276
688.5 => 0.8771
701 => 1.058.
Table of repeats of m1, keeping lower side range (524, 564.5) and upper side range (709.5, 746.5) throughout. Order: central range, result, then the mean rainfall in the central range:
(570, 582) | -0.24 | 1.3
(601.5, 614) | -0.25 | 1.25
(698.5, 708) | -0.23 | 1.08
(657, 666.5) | 0.33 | 0.681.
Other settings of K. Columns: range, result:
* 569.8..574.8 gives 1.2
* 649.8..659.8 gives 0.982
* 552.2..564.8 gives 1.27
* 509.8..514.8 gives 1.3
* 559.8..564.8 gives 1.31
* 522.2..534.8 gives 1.22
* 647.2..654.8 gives 1.1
